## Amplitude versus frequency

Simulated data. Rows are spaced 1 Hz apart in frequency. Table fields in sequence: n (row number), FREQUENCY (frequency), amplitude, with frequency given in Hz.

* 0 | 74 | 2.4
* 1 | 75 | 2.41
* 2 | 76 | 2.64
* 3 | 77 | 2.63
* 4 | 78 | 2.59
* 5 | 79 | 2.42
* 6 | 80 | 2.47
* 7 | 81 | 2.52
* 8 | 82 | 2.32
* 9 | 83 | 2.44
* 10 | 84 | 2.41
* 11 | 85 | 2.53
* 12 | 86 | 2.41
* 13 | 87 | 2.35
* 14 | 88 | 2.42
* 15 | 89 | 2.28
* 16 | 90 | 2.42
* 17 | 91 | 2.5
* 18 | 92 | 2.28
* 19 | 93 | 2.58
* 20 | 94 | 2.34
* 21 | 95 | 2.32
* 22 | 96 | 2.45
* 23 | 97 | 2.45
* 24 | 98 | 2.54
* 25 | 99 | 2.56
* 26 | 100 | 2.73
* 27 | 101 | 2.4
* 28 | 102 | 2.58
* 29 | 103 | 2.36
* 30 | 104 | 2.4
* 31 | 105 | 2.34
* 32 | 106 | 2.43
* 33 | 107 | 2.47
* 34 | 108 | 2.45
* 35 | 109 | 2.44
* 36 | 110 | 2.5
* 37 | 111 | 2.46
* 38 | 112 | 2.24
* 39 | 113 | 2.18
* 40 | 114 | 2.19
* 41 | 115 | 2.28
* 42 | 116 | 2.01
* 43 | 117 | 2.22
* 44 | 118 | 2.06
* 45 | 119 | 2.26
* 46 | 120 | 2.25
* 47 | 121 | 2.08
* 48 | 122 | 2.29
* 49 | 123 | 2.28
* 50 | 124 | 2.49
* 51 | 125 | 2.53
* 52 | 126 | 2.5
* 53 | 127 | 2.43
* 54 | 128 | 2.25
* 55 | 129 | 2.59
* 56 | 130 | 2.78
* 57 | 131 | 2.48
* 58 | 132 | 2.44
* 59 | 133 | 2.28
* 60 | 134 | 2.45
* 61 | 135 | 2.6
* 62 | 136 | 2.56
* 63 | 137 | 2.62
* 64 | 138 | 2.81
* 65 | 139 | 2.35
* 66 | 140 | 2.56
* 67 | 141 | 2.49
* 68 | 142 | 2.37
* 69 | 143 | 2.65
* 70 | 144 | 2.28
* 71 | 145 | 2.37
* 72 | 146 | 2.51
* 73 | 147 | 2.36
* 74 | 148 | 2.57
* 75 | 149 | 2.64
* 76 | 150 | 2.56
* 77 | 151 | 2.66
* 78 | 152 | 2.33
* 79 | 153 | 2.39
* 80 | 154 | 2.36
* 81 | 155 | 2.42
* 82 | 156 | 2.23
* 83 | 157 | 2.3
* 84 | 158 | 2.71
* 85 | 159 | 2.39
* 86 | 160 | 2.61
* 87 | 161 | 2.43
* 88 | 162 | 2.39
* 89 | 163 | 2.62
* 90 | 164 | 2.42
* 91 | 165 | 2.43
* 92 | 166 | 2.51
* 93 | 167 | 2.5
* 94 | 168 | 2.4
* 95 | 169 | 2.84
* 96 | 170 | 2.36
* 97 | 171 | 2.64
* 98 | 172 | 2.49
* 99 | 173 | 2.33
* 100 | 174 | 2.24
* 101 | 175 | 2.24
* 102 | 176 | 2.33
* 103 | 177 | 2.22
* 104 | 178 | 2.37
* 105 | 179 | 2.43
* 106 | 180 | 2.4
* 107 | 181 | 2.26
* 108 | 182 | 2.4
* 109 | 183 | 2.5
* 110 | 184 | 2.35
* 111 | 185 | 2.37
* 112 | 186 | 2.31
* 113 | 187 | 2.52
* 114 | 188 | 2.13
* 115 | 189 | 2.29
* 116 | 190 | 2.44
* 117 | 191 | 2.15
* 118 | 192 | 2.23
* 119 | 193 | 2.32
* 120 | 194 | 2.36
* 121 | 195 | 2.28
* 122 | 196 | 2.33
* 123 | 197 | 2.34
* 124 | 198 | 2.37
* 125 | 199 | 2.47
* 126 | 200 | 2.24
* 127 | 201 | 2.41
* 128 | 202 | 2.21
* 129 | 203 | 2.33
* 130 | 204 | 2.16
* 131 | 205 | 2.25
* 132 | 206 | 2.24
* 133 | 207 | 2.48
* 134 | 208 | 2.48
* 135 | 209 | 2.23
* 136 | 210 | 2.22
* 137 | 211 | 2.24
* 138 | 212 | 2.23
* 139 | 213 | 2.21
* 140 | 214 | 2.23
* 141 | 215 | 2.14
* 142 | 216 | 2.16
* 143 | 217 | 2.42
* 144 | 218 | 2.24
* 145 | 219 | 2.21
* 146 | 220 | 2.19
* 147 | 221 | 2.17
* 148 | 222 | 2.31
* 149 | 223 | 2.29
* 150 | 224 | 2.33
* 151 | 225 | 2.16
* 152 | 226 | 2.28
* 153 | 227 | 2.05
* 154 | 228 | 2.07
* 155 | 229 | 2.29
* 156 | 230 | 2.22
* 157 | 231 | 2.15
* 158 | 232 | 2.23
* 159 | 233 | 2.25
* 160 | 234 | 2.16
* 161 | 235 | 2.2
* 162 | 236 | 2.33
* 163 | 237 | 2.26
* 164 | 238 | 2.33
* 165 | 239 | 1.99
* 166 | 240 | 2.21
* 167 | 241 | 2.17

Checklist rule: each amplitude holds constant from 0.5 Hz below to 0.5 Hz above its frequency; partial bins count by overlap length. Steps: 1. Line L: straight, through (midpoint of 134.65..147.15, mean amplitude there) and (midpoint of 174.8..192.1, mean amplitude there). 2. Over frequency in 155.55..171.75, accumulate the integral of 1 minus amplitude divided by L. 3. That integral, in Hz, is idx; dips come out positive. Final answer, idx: -0.5 Hz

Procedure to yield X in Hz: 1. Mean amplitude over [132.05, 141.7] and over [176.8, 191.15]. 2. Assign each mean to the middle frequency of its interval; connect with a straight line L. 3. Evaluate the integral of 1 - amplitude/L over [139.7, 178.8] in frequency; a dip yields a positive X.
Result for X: -0.2 Hz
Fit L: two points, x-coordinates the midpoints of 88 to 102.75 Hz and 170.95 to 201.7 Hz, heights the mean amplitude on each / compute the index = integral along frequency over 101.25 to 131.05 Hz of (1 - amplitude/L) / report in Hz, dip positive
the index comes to 0.9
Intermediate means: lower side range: 2.46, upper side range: 2.34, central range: 2.36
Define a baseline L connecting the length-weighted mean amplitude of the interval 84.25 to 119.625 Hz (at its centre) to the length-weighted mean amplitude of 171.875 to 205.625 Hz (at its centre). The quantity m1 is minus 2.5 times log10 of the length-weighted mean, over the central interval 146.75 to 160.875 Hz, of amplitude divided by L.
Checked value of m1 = -0.05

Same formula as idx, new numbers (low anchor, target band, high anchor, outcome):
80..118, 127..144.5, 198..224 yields -1.1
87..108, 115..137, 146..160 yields 0.7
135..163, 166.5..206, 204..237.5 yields 0.1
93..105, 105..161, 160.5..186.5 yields 0.6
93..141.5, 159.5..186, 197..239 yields -1.1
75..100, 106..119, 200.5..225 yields 0.7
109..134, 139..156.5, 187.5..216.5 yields -1.0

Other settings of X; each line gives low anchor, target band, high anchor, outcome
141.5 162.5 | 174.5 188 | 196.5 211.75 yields 0.1 Hz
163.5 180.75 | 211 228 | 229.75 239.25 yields 0.3 Hz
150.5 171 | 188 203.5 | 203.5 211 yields 0.2 Hz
